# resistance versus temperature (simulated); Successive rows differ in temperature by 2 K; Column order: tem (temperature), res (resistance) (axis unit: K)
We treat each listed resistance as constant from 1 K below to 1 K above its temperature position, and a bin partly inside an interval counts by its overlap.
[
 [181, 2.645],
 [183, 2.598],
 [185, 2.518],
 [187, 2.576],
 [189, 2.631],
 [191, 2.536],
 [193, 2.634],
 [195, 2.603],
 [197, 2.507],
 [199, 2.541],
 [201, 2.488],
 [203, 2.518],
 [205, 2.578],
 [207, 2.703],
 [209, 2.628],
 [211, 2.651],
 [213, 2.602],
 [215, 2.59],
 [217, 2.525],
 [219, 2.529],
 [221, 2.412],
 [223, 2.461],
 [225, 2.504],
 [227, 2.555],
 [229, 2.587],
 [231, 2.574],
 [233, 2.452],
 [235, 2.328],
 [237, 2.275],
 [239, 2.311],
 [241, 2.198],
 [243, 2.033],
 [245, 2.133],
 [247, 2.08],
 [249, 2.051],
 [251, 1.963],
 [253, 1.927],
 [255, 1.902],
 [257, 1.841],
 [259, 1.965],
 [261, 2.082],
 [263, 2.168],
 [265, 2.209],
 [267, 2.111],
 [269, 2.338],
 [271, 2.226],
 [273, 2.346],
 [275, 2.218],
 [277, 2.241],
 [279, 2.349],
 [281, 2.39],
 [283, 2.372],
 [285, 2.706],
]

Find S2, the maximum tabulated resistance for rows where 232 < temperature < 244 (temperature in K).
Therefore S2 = 2.452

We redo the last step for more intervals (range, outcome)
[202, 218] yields 2.703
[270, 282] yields 2.39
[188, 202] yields 2.634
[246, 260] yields 2.08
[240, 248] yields 2.198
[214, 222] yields 2.59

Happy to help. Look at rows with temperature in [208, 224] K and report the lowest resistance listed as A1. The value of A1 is 2.412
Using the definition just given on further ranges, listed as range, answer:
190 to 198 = 2.507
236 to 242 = 2.198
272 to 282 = 2.218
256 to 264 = 1.841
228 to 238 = 2.275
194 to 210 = 2.488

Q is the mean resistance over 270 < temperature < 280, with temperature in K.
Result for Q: 2.28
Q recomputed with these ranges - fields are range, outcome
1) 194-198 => 2.56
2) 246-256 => 1.98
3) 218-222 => 2.47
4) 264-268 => 2.16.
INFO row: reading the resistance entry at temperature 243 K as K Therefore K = 2.033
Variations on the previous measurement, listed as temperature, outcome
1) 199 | 2.541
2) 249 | 2.051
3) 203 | 2.518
